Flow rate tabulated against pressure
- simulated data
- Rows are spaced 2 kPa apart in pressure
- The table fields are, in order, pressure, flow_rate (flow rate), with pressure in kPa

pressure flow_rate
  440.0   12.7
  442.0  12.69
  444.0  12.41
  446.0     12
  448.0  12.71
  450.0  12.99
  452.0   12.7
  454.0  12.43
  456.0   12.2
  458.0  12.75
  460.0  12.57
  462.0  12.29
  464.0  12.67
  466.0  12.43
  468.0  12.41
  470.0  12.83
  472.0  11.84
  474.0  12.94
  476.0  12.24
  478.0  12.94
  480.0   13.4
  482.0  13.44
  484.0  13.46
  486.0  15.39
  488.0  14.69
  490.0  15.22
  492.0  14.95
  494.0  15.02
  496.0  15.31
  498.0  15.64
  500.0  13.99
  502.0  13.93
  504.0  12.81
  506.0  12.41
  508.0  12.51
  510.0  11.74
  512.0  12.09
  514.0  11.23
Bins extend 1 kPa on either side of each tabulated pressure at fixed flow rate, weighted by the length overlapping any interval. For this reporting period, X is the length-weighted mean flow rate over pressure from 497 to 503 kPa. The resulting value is 14.5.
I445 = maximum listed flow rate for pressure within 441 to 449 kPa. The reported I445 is 12.71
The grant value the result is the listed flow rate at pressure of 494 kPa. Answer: 15.02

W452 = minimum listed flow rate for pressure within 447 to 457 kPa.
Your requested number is 12.2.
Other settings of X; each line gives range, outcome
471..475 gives 12.4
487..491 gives 15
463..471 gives 12.6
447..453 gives 12.8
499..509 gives 13.1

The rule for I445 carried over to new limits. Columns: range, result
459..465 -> 12.67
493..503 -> 15.64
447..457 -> 12.99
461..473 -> 12.83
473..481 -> 13.4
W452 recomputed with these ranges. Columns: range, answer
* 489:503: 13.93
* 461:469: 12.29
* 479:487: 13.4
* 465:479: 11.84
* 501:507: 12.41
